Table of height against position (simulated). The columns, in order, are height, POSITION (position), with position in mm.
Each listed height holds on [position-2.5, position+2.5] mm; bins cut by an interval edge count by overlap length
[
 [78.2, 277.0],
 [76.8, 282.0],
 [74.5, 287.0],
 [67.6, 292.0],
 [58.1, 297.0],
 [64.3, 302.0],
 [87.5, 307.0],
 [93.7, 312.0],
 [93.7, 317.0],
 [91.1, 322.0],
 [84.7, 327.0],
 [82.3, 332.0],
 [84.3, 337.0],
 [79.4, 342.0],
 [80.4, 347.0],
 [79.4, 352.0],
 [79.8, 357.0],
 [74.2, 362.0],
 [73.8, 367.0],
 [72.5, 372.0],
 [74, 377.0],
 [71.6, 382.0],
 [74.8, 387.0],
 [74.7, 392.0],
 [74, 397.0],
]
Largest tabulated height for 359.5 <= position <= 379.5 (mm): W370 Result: 74.2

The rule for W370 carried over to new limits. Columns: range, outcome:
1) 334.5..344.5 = 84.3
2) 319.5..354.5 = 91.1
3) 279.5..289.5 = 76.8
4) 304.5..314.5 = 93.7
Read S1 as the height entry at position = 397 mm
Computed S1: 74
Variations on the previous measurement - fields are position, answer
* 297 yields 58.1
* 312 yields 93.7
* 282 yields 76.8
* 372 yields 72.5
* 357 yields 79.8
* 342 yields 79.4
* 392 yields 74.7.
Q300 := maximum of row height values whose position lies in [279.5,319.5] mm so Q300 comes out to 93.7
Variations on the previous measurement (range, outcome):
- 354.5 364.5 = 79.8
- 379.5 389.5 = 74.8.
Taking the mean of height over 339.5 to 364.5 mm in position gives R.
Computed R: 78.6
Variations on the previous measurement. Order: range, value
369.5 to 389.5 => 73.2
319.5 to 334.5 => 86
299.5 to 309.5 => 75.9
